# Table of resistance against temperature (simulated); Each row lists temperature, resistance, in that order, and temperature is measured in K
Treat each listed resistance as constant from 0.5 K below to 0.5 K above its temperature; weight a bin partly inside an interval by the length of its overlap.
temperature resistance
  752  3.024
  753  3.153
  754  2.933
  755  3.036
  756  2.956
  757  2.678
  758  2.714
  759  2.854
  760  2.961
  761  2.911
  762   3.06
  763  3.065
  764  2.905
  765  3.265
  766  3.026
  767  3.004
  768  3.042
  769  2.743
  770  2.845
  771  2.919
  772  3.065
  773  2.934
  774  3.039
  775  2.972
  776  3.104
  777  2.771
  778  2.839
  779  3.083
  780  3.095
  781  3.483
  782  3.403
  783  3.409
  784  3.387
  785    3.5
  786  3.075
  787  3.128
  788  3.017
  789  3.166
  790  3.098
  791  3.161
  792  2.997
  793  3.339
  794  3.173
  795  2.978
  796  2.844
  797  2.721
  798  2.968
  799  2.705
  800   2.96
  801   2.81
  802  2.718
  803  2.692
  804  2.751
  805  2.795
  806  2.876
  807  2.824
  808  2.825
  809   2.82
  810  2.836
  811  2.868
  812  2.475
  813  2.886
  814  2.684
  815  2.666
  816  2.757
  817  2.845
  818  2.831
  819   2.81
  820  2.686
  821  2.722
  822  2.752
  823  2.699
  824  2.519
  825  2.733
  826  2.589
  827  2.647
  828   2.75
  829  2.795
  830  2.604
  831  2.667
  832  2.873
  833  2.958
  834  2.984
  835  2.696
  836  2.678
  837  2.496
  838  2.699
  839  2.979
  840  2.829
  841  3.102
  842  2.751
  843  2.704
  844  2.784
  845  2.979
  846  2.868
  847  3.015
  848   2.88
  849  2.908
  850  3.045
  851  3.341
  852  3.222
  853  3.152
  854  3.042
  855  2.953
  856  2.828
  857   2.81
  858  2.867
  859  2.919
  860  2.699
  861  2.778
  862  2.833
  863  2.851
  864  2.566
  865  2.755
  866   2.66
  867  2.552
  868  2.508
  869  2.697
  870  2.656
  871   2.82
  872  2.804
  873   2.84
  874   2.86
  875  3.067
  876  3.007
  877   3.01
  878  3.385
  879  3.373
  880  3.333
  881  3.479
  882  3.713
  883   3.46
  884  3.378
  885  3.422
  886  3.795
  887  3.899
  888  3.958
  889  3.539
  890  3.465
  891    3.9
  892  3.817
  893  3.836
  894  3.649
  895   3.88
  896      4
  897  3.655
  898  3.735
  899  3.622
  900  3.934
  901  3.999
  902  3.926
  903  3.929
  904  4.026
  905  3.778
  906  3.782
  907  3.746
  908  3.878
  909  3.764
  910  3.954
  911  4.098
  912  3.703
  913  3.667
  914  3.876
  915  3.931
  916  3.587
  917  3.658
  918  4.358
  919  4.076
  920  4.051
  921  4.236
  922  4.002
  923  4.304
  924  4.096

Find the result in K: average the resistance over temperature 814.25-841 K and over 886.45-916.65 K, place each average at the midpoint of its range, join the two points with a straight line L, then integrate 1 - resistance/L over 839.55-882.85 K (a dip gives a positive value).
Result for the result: 3.85 K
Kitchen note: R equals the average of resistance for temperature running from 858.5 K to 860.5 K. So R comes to 2.81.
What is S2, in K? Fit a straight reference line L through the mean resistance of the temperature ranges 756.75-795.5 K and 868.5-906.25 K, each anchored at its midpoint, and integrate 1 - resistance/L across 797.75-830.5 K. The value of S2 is 4.7 K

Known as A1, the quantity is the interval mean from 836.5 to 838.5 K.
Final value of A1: 2.6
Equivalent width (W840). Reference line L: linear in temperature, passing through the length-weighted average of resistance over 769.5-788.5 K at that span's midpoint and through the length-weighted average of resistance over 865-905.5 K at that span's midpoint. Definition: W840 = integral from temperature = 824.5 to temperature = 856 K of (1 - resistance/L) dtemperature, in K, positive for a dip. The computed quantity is 4.12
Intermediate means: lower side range 3.11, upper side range 3.43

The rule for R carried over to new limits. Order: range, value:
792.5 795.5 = 3.16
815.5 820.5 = 2.79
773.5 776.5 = 3.04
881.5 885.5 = 3.49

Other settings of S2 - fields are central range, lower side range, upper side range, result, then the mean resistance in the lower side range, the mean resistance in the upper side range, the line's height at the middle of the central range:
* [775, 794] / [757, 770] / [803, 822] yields -1.9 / 2.95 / 2.77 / 2.87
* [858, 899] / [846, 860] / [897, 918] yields 1.9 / 2.98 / 3.84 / 3.38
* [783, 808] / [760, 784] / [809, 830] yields -0.9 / 3.05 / 2.73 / 2.89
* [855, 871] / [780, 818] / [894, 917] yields 3.4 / 2.96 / 3.83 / 3.48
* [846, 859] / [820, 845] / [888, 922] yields 0.3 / 2.75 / 3.85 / 3.06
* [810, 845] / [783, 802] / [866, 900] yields 4.6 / 3.06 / 3.37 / 3.18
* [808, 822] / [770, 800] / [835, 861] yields 1.1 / 3.08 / 2.9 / 2.99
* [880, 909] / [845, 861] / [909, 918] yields -1.5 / 2.96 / 3.84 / 3.56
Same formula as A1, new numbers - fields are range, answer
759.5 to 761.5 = 2.94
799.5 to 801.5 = 2.88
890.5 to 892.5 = 3.86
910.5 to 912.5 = 3.9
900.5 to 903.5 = 3.95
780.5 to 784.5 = 3.42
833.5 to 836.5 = 2.79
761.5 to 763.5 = 3.06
